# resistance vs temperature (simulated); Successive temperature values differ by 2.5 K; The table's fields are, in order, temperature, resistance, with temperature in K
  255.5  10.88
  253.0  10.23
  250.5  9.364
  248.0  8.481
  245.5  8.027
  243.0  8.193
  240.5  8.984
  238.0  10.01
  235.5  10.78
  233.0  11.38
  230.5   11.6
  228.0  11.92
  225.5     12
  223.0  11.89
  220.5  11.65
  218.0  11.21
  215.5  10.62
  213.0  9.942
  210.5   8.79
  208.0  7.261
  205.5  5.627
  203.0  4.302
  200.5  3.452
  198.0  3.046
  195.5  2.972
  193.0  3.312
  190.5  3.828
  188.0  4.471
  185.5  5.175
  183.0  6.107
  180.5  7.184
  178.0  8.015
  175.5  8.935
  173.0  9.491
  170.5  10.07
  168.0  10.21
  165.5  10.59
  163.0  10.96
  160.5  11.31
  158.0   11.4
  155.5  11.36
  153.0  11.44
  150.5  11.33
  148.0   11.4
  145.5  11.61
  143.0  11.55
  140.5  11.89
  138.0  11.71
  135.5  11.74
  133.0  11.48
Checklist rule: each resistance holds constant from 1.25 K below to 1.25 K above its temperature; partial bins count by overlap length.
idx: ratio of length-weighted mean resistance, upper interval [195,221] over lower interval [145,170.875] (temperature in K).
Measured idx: 0.65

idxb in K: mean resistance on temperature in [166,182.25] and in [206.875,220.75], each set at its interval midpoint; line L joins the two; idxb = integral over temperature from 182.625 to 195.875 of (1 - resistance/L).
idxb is 7.1 K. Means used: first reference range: 8.97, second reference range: 9.81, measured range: 4.28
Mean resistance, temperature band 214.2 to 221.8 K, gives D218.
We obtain 11.2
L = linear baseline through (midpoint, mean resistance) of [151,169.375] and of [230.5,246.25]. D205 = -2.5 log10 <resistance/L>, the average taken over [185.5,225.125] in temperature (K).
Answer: 0.43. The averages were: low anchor 11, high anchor 9.77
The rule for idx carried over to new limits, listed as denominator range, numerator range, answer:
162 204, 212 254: 1.58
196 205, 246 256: 2.56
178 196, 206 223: 1.96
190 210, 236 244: 2.10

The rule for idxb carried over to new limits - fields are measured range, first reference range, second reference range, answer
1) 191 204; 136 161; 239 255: 8.7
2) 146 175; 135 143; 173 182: -3.2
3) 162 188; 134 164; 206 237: 6.4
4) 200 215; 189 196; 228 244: -2.3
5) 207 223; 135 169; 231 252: -0.1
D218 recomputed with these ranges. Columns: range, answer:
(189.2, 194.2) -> 3.58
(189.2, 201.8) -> 3.33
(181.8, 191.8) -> 4.88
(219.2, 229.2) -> 11.9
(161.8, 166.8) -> 10.8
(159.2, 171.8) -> 10.6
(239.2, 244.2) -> 8.61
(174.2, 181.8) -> 8.04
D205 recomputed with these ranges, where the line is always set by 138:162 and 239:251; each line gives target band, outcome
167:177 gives 0.13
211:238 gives -0.21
